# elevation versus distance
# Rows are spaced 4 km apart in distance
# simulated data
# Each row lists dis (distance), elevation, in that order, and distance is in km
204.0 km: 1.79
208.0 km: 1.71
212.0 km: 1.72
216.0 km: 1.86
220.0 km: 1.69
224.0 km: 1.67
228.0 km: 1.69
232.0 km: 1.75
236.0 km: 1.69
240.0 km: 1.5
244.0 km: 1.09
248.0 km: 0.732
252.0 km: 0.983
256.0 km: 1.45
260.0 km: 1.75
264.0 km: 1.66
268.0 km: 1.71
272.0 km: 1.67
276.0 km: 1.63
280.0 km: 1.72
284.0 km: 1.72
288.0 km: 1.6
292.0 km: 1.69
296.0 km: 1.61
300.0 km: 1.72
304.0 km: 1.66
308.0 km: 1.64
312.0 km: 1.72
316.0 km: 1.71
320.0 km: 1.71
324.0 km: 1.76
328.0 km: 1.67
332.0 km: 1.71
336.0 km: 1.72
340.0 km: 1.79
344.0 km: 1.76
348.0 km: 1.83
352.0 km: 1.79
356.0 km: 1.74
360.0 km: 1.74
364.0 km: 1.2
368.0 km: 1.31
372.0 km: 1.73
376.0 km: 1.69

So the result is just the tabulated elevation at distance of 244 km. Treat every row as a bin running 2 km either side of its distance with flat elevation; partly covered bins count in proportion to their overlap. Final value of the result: 1.09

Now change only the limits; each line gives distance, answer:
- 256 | 1.45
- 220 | 1.69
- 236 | 1.69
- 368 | 1.31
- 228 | 1.69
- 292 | 1.69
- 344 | 1.76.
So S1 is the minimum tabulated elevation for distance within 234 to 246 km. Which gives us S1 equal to 1.09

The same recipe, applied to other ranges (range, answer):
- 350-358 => 1.74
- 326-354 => 1.67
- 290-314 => 1.61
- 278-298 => 1.6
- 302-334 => 1.64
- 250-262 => 0.983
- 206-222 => 1.69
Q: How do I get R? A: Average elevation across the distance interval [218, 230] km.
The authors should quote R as 1.68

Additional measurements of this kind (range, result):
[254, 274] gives 1.65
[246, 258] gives 1.05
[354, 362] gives 1.74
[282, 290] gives 1.66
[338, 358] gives 1.78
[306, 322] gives 1.69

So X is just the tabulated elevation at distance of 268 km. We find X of 1.71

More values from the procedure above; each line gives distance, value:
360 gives 1.74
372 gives 1.73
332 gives 1.71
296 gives 1.61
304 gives 1.66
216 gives 1.86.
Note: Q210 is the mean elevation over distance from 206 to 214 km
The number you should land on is 1.71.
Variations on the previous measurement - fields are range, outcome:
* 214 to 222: 1.77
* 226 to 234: 1.72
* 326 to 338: 1.7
